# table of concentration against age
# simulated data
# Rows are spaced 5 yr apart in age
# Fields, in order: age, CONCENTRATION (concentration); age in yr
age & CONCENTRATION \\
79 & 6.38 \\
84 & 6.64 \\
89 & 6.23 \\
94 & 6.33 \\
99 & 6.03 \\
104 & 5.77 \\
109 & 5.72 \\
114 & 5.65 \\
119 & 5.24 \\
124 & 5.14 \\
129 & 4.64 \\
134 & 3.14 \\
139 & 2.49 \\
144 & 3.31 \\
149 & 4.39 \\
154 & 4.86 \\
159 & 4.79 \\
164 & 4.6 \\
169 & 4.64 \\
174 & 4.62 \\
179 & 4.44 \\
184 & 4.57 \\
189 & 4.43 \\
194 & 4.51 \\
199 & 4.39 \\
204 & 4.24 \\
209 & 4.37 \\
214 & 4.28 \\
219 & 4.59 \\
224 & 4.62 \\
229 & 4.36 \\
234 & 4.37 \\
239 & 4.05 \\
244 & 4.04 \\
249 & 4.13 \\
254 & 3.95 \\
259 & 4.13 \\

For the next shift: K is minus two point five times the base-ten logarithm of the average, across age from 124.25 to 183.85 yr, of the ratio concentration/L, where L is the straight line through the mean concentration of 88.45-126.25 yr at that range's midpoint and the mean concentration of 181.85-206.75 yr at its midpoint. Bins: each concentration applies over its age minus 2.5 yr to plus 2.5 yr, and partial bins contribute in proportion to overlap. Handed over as 0.18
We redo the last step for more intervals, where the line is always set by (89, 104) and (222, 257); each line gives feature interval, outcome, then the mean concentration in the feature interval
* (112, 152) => 0.31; 4.24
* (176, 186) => 0.11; 4.51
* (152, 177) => 0.11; 4.69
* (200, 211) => 0.09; 4.31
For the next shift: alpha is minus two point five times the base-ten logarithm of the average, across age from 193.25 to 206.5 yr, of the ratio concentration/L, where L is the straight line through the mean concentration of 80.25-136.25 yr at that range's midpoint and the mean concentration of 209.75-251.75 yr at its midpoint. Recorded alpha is 0.06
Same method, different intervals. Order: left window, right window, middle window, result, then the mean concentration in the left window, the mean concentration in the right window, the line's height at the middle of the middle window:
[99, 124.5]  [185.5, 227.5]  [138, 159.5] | 0.27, 5.58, 4.43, 5.13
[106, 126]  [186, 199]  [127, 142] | 0.47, 5.45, 4.46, 5.21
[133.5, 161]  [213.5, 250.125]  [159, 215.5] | -0.10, 3.86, 4.31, 4.08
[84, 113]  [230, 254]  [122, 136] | 0.29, 6.05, 4.14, 5.64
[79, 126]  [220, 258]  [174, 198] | 0.09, 5.9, 4.23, 4.88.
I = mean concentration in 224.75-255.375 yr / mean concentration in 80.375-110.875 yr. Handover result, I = 0.68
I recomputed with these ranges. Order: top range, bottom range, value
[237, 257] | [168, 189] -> 0.89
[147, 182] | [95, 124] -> 0.82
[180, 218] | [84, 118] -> 0.74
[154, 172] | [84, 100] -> 0.75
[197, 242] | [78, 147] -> 0.84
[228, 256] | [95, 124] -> 0.73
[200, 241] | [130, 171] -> 1.08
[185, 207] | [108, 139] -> 0.94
